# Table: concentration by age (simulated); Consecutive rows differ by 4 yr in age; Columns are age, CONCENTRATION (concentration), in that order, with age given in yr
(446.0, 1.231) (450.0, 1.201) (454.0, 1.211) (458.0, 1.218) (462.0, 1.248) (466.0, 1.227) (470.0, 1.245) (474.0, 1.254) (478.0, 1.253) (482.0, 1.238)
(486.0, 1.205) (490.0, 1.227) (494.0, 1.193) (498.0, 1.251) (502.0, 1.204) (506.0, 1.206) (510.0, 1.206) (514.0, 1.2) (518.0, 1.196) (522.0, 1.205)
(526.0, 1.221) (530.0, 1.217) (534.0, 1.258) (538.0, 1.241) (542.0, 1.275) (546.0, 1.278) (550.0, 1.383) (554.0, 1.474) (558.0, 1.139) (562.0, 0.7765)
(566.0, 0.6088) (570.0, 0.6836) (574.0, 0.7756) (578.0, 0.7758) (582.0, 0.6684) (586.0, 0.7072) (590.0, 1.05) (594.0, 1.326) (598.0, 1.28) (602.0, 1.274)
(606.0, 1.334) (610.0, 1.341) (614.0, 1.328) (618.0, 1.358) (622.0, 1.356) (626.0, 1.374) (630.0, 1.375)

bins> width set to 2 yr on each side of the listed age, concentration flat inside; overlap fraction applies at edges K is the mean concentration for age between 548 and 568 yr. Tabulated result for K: 1.08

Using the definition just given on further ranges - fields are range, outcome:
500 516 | 1.2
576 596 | 0.905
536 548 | 1.26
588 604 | 1.23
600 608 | 1.3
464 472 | 1.24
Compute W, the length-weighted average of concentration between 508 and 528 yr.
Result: 1.21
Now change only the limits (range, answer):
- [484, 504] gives 1.22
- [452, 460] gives 1.21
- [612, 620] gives 1.34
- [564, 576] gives 0.689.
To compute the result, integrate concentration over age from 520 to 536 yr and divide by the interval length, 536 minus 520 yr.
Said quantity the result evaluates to 1.23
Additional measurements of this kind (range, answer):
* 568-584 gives 0.726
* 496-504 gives 1.23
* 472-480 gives 1.25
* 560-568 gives 0.693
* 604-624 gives 1.34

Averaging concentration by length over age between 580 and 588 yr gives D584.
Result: 0.688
